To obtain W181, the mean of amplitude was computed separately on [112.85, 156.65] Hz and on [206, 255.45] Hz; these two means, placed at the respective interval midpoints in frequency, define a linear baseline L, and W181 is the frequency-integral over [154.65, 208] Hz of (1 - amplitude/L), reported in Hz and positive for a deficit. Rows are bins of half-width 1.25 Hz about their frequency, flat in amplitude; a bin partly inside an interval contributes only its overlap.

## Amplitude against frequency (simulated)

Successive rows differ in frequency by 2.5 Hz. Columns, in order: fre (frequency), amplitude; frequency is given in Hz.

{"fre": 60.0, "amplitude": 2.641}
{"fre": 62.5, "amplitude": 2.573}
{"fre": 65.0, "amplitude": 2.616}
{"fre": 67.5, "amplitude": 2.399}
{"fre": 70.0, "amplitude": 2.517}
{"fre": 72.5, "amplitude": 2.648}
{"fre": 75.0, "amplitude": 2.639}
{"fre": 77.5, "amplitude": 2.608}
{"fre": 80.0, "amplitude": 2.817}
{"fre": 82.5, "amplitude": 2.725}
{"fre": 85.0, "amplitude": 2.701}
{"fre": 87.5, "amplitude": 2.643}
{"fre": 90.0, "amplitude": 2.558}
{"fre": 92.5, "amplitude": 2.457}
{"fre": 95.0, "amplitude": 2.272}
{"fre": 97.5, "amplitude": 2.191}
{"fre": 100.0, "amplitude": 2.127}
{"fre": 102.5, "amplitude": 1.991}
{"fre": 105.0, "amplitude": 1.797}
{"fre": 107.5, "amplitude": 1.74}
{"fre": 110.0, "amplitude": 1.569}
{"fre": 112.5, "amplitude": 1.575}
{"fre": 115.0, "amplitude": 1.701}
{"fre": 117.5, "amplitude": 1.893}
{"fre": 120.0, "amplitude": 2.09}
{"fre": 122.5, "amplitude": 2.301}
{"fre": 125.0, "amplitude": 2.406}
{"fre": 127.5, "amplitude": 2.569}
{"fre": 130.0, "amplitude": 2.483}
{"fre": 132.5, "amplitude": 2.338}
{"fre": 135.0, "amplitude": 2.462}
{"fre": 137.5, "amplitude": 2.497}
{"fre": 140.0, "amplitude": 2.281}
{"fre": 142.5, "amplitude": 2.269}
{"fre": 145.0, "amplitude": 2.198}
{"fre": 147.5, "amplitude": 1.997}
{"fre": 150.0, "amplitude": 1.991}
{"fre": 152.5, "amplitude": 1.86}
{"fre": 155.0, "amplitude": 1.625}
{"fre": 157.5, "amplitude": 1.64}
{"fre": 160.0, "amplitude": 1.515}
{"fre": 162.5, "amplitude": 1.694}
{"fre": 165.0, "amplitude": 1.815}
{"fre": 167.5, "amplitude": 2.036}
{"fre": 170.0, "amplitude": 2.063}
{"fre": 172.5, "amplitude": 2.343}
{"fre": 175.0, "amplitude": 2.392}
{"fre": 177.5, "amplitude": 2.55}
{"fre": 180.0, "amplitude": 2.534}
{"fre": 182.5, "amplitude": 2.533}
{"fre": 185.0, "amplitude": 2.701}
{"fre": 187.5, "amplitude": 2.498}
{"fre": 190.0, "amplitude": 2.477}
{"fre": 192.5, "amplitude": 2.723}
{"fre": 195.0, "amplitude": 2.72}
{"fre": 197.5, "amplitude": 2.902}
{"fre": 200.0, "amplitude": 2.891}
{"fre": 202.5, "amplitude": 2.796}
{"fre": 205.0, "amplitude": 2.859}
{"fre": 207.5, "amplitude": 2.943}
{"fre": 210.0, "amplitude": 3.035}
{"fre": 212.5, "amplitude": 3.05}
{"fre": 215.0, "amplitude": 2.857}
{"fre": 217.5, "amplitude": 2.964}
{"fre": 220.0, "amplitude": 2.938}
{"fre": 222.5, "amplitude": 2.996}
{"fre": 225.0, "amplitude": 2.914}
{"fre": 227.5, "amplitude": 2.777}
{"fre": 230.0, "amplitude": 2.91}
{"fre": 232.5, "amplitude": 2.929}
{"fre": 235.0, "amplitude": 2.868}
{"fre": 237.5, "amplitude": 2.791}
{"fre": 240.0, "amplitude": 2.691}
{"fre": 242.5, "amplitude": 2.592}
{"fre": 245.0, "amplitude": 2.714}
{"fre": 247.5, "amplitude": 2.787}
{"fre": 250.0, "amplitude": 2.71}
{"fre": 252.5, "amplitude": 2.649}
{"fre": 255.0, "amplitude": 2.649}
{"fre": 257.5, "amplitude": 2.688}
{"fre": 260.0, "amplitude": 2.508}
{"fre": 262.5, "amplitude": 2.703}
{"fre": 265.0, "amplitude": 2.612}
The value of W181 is 2.6 Hz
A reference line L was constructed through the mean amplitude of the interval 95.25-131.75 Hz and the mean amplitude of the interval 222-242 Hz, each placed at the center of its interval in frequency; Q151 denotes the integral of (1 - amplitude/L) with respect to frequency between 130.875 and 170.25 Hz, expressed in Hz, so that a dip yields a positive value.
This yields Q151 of 4.5 Hz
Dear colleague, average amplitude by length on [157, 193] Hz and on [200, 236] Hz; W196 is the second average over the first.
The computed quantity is 1.3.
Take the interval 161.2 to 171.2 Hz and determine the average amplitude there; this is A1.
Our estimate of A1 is 1.9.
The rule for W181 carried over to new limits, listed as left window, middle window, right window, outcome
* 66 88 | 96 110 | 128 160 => 2.9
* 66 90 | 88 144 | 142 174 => 2.7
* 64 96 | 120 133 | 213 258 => 1.3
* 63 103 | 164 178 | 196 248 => 2.8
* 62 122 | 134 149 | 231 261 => 0.9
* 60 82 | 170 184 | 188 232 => 1.8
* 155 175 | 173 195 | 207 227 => -2.7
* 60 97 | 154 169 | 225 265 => 5.2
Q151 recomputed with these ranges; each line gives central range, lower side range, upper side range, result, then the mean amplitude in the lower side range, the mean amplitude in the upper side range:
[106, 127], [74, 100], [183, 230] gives 5.5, 2.54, 2.83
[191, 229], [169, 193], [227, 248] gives -3.7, 2.48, 2.78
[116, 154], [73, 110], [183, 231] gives 4.5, 2.35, 2.83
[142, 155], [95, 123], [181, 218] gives 1.6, 1.91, 2.79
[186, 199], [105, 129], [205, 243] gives -0.2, 1.98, 2.89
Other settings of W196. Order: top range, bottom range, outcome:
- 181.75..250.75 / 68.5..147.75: 1.23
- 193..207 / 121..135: 1.17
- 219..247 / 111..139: 1.28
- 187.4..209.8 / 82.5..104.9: 1.18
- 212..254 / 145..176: 1.47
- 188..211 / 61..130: 1.22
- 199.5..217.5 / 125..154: 1.29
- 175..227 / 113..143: 1.23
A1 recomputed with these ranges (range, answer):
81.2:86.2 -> 2.71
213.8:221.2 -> 2.92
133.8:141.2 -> 2.41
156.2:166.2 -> 1.67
